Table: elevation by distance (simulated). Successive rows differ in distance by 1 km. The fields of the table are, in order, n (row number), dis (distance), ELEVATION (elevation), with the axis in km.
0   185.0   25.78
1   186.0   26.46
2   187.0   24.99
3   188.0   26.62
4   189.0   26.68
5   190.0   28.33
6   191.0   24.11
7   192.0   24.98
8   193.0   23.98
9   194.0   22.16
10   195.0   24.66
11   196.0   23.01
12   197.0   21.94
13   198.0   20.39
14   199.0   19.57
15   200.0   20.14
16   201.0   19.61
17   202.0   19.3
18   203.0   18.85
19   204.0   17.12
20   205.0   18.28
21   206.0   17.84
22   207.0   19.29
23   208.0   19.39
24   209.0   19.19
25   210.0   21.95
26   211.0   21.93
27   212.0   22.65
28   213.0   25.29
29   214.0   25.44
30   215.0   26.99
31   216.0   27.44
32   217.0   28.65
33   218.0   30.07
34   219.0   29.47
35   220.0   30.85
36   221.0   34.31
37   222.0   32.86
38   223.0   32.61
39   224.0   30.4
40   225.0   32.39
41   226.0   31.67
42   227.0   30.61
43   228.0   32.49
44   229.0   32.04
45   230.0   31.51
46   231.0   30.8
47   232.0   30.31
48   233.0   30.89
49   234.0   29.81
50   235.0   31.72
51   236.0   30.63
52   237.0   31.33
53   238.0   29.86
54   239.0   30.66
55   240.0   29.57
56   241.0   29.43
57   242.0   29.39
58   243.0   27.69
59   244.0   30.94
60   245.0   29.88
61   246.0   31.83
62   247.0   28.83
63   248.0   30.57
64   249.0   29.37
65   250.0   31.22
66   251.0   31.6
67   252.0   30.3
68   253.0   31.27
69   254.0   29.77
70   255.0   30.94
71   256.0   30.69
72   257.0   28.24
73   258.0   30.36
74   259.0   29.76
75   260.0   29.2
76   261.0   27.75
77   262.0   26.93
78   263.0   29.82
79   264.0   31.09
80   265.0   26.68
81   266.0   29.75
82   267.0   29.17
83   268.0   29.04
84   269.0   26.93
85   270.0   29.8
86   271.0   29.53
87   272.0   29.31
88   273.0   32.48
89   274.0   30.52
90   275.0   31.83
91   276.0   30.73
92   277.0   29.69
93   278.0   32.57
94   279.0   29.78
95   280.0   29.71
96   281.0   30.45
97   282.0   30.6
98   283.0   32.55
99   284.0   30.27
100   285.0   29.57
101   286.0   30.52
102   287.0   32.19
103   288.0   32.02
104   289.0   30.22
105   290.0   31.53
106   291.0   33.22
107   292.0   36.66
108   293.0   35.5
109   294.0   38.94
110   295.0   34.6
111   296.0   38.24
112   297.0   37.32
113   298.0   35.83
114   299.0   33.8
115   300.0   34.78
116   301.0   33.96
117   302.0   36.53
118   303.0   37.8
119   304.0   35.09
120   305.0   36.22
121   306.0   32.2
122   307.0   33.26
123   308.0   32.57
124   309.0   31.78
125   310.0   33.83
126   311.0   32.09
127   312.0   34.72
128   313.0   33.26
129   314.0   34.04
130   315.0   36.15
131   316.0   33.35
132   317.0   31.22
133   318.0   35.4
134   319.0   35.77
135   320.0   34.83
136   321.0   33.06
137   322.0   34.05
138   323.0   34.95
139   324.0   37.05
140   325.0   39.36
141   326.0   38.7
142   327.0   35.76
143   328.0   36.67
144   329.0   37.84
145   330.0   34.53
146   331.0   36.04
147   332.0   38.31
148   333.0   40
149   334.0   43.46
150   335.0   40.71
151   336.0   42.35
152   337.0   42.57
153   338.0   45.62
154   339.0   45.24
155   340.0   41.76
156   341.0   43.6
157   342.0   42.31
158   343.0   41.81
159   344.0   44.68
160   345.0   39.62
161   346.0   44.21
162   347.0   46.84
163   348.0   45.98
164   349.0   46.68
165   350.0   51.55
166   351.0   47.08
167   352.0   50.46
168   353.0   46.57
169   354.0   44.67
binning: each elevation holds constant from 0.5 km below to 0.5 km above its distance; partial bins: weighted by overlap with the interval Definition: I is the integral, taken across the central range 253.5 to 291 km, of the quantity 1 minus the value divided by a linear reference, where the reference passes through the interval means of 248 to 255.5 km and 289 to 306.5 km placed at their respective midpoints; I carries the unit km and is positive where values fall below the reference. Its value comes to 3.0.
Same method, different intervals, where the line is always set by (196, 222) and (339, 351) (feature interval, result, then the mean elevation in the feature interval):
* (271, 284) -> 1.2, 30.8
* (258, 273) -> 1.4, 29.1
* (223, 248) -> -3.0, 30.7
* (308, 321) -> 2.0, 33.8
